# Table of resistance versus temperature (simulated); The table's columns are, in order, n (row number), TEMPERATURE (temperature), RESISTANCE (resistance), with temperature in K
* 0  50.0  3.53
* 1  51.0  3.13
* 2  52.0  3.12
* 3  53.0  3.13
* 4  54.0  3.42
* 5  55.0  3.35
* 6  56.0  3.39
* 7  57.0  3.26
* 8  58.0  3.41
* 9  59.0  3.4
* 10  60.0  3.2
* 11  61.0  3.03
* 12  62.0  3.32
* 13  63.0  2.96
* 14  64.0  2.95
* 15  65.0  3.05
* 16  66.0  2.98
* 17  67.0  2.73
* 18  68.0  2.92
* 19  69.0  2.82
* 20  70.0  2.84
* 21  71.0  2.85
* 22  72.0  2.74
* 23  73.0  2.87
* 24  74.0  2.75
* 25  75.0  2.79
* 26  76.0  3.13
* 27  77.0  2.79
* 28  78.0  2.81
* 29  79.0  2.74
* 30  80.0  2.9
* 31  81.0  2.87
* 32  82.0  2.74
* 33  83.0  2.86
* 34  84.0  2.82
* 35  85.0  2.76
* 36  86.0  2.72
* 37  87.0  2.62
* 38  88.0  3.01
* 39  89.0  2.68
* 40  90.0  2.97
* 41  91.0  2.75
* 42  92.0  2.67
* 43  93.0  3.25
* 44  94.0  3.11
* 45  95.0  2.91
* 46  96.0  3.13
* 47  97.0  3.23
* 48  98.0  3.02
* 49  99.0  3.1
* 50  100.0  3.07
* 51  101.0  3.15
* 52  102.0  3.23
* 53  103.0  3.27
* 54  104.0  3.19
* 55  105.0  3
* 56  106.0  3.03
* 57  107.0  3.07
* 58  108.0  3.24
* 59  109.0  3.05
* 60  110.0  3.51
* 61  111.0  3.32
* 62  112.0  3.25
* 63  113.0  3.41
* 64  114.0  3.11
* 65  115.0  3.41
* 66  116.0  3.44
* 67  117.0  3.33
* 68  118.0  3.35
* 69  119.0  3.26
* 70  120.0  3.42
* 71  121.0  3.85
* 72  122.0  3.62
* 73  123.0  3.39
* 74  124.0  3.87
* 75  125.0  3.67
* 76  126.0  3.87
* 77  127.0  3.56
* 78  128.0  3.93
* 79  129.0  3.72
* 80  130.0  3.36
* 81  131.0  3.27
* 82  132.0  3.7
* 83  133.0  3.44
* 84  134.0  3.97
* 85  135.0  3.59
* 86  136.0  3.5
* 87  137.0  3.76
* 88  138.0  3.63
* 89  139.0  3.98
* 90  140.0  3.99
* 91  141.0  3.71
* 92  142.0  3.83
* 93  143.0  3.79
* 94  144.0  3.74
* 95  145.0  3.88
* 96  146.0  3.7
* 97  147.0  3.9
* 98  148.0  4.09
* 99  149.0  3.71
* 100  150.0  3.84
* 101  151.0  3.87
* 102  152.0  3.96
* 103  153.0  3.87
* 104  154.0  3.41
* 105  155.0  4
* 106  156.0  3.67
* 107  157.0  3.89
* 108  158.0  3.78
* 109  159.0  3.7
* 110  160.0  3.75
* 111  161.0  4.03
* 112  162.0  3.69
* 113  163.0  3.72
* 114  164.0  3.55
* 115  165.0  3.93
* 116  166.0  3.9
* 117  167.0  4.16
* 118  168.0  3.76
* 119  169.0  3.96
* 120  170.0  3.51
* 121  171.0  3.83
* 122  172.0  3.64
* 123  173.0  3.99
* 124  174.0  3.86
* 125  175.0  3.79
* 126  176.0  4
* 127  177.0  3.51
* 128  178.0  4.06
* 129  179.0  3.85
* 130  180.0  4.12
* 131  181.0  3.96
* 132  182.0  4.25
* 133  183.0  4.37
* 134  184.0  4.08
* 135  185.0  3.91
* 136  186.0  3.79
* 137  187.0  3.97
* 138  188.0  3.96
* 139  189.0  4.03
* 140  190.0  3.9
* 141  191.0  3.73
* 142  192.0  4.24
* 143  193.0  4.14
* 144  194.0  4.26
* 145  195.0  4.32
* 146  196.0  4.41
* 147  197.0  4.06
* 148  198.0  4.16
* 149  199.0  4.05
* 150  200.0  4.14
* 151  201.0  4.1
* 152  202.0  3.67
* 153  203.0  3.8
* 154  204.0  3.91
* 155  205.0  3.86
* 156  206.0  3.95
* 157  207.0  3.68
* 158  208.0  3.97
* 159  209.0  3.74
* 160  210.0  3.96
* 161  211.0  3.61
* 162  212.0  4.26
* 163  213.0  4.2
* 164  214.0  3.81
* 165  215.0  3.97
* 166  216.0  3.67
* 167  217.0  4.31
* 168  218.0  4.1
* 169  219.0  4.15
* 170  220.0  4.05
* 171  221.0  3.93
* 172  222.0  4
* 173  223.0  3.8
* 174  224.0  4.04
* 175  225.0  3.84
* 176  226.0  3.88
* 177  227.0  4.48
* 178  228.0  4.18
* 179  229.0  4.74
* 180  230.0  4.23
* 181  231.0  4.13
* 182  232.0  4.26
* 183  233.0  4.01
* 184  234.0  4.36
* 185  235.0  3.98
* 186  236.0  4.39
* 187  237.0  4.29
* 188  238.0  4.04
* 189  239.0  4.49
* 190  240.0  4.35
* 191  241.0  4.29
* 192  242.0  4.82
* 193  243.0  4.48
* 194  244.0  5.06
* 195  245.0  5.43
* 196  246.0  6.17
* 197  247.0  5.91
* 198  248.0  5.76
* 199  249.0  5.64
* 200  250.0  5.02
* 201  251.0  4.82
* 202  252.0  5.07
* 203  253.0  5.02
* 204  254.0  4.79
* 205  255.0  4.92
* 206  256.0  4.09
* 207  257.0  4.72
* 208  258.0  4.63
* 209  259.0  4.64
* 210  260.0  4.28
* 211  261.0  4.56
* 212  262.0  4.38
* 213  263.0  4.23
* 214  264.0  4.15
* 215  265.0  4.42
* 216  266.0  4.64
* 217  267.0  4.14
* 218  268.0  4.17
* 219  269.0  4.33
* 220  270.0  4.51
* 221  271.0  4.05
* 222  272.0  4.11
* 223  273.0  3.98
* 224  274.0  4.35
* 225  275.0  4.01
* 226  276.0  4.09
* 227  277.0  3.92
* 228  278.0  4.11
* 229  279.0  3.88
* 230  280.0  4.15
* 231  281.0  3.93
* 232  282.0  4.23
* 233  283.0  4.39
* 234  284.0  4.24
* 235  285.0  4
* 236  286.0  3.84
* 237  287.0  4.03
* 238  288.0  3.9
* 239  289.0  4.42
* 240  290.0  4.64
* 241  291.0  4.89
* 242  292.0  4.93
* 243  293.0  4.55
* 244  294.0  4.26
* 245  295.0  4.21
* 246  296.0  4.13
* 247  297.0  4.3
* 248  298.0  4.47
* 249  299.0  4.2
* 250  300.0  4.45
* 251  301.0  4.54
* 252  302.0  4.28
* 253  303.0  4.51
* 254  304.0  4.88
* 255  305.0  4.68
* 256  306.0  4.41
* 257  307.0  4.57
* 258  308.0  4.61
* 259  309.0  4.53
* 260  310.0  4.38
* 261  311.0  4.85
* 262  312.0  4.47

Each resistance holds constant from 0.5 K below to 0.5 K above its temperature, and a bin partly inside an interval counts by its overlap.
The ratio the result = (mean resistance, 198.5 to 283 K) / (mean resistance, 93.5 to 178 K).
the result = 1.20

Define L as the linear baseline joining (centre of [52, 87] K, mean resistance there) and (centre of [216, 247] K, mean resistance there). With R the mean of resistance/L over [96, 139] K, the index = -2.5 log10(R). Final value -0.01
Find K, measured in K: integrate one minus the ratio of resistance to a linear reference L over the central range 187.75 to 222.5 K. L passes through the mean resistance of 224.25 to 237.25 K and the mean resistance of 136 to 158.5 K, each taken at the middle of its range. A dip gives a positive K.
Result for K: 0.70 K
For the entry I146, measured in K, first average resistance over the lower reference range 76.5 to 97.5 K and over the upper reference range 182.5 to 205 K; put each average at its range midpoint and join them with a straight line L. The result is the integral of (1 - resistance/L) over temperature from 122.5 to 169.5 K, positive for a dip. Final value -3.3 K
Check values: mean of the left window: 2.87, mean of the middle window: 3.77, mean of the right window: 4.04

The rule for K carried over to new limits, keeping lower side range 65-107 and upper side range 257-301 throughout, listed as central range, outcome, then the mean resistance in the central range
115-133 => -2.06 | 3.56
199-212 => -0.43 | 3.89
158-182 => -2.25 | 3.85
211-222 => -0.52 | 4.02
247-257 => -2.33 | 5.04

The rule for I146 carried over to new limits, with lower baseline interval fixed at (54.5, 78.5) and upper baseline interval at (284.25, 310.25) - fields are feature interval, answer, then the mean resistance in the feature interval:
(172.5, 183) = -0.8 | 3.96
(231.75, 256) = -4.2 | 4.8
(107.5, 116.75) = 0.0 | 3.31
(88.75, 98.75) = 0.6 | 2.98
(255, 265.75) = -0.7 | 4.44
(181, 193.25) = -0.9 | 4.03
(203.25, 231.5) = -0.6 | 4.01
